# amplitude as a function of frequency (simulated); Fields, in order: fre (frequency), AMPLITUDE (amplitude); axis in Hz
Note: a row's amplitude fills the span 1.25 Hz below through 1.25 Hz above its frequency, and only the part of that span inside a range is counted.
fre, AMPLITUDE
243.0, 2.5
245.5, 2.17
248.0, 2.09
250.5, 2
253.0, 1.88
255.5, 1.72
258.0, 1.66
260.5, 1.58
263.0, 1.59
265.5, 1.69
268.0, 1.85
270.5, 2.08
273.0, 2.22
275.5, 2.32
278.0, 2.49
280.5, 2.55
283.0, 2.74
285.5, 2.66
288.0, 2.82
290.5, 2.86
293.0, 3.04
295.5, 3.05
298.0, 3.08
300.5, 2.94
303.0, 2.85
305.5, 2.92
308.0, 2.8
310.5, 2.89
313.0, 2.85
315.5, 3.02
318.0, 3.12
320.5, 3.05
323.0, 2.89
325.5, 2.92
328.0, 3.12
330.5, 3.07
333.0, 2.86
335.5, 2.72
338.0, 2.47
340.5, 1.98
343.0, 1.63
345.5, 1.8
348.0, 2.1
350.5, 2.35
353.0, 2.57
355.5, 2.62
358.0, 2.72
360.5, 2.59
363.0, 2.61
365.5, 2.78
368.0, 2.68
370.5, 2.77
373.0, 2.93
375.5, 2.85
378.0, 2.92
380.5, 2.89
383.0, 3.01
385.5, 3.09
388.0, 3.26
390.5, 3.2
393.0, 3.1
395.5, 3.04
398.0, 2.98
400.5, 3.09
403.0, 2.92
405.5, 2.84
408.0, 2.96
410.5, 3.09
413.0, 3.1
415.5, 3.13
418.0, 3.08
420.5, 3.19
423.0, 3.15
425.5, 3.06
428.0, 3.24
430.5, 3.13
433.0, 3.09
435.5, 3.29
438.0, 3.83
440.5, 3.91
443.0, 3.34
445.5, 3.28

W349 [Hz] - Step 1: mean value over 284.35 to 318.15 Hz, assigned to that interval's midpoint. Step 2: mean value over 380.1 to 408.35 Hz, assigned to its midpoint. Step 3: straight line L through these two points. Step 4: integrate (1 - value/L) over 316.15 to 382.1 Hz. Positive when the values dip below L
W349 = 7.1 Hz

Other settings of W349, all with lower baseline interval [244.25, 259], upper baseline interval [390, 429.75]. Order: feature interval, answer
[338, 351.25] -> 3.0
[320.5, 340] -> -2.8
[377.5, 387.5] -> -0.5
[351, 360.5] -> 0.3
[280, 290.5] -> -2.7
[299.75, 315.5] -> -3.7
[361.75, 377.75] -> 0.0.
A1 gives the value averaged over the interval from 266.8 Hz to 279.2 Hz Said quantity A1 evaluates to 2.19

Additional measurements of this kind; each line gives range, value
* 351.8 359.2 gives 2.64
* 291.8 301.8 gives 3.03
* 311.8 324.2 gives 2.99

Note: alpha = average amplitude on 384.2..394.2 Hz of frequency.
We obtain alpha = 3.16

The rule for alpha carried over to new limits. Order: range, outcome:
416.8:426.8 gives 3.12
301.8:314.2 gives 2.86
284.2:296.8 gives 2.89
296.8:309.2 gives 2.92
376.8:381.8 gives 2.91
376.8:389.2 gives 3.03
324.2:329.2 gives 3.02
